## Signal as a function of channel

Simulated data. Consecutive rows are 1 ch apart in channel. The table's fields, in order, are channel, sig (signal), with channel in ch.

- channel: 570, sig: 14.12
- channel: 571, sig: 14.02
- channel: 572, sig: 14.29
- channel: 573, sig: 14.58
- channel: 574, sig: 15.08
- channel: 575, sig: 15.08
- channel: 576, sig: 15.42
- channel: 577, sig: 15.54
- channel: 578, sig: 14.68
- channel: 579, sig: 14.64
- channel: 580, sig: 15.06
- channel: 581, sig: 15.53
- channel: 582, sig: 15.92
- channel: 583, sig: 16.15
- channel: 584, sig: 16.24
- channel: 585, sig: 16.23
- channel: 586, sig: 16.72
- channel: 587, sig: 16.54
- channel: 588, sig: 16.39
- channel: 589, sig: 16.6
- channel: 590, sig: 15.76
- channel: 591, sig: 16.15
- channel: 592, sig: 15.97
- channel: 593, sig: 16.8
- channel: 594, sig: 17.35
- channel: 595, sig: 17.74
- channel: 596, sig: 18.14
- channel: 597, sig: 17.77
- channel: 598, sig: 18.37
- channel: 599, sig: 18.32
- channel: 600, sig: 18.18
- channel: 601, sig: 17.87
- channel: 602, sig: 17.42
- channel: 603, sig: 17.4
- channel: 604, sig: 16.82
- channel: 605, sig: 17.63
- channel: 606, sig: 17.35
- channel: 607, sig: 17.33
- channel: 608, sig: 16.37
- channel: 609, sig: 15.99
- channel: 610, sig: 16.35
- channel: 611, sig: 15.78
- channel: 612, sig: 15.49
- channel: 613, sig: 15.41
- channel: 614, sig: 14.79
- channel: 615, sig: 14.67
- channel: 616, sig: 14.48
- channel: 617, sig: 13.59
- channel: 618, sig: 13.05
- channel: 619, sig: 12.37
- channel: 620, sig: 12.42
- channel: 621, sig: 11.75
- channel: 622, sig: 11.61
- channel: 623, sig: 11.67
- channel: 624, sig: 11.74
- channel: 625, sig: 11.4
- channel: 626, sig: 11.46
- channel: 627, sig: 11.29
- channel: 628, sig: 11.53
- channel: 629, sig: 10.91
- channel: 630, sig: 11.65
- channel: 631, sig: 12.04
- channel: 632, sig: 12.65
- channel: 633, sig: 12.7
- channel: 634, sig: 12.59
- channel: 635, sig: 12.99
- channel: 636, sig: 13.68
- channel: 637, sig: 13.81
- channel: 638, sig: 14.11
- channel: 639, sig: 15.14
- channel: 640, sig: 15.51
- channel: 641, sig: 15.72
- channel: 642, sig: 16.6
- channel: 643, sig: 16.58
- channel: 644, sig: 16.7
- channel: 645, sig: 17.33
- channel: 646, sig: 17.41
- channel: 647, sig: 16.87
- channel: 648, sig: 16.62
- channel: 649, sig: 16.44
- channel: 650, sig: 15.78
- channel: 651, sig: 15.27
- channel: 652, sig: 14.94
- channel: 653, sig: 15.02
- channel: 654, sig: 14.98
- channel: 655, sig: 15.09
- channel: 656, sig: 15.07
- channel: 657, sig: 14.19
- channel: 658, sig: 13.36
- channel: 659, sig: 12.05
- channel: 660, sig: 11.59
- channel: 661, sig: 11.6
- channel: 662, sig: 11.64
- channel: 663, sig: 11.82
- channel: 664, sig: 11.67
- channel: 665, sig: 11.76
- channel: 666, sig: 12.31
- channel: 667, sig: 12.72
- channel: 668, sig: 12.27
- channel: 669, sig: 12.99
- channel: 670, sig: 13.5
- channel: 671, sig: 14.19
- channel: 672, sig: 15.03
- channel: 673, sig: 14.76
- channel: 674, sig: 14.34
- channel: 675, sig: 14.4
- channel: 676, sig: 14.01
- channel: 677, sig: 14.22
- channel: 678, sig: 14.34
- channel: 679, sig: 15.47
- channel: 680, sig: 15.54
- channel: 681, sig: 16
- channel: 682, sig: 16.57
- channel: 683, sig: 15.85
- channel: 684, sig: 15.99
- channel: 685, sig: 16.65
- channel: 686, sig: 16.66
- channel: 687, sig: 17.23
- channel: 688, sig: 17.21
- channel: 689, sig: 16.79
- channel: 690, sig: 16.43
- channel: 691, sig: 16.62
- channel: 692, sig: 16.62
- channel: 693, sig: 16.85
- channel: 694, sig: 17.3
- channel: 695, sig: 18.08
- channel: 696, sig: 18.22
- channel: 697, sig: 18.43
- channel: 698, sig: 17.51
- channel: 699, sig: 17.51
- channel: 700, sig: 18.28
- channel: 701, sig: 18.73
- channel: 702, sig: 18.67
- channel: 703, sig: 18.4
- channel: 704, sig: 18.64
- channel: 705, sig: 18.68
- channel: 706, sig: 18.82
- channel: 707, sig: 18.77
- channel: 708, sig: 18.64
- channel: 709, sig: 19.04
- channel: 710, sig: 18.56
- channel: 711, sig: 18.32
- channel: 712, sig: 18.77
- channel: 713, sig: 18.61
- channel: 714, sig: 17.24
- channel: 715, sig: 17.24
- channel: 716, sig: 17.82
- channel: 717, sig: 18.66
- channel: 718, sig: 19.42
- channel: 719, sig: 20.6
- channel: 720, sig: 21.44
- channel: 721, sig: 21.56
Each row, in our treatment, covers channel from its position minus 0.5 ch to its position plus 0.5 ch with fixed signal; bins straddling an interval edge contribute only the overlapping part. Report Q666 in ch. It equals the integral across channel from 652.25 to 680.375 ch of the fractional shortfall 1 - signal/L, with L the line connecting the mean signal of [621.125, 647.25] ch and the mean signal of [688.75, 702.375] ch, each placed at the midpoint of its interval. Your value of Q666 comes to 3.8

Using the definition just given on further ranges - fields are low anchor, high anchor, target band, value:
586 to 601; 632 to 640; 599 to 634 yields 2.5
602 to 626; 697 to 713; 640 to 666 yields 2.6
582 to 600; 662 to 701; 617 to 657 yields 5.4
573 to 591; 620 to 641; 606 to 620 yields -1.3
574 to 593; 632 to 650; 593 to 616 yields -1.8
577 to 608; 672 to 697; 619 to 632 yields 3.8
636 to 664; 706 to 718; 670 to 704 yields 1.1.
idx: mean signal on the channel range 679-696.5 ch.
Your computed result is 16.7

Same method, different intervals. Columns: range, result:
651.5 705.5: 15.3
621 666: 13.7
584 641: 14.9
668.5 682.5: 14.7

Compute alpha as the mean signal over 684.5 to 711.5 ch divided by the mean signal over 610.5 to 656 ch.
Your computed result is 1.27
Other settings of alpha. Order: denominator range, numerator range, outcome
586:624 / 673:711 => 1.07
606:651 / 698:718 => 1.29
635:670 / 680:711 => 1.23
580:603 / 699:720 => 1.10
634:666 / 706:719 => 1.28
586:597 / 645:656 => 0.95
